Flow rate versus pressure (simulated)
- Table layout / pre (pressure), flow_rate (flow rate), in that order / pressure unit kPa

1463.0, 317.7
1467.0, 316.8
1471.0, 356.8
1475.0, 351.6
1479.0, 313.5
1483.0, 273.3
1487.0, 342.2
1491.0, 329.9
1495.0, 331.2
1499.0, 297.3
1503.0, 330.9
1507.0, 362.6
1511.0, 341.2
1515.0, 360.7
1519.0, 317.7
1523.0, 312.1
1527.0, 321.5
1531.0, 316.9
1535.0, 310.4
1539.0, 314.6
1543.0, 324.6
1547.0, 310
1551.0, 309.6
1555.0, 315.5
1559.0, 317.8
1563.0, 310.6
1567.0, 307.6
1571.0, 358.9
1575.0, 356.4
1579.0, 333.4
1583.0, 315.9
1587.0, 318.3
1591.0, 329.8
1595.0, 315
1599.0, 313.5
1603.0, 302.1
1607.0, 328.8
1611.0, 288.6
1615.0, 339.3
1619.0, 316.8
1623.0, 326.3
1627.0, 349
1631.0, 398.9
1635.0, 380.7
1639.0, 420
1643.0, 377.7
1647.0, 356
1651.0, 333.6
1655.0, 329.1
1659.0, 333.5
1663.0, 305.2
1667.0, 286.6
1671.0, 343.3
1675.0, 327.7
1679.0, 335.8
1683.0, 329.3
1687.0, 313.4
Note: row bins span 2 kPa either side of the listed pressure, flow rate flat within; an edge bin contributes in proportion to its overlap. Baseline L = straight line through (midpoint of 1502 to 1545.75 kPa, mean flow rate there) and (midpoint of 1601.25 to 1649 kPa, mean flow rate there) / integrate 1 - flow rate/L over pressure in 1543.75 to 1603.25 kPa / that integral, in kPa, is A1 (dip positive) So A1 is 2.9 kPa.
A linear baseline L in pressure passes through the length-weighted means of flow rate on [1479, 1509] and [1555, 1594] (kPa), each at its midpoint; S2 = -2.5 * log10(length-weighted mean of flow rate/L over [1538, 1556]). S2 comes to 0.04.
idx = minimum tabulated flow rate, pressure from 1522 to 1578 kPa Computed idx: 307.6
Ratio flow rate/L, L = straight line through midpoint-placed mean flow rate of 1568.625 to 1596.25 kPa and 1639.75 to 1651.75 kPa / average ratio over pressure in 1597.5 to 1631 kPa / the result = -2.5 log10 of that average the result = 0.08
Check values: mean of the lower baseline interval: 333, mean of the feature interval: 325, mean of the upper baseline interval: 365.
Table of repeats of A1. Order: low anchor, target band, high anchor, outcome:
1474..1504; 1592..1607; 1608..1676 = 0.97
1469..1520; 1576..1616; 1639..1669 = 1.97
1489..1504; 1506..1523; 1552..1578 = -0.92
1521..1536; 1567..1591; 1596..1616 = -1.49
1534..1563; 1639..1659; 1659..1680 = -2.22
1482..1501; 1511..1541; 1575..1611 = -0.50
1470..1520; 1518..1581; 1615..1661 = 3.60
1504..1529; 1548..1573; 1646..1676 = 0.99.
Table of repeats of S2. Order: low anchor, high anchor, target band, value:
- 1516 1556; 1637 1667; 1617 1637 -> -0.04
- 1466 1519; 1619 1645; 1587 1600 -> 0.13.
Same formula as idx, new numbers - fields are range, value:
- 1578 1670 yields 286.6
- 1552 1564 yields 310.6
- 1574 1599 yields 313.5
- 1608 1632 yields 288.6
